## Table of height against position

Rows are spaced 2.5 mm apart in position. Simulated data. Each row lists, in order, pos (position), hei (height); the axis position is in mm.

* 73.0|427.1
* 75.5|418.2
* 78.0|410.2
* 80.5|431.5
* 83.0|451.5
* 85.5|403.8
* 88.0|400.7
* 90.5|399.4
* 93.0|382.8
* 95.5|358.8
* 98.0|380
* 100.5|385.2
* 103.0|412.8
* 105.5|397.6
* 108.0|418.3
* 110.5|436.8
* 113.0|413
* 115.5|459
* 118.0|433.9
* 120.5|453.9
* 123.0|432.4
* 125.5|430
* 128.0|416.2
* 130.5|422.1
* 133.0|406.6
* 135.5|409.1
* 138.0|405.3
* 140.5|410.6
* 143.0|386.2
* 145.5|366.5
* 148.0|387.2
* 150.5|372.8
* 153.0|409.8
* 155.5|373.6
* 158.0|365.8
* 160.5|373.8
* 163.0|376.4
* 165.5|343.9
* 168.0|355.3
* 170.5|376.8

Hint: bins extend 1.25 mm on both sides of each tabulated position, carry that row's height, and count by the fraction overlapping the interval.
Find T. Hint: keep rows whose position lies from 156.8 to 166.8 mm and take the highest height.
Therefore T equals 376.4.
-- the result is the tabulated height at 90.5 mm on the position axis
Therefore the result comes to 399.4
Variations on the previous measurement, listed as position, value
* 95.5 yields 358.8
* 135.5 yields 409.1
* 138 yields 405.3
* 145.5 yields 366.5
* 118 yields 433.9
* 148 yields 387.2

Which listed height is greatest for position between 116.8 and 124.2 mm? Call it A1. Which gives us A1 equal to 453.9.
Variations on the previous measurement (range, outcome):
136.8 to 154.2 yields 410.6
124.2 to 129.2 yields 430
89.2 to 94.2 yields 399.4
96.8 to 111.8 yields 436.8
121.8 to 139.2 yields 432.4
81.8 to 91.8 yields 451.5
